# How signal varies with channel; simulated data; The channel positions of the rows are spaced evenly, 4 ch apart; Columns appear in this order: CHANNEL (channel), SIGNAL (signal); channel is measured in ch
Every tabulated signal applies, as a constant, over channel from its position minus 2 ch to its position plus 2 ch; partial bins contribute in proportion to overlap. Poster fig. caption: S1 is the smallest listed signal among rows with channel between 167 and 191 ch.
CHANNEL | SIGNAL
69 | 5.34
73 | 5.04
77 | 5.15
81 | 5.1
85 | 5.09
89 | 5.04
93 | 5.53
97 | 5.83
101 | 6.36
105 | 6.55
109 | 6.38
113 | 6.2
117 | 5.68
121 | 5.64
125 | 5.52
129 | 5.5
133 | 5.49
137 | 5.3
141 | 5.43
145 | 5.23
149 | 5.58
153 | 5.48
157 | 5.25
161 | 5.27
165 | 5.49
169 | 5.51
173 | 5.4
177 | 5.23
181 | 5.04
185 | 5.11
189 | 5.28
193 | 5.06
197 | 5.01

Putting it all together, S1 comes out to 5.04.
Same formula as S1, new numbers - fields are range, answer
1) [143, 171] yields 5.23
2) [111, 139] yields 5.3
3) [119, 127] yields 5.52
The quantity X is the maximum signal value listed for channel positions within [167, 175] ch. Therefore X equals 5.51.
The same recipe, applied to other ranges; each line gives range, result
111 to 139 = 6.2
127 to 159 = 5.58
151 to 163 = 5.48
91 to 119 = 6.55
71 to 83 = 5.15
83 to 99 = 5.83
